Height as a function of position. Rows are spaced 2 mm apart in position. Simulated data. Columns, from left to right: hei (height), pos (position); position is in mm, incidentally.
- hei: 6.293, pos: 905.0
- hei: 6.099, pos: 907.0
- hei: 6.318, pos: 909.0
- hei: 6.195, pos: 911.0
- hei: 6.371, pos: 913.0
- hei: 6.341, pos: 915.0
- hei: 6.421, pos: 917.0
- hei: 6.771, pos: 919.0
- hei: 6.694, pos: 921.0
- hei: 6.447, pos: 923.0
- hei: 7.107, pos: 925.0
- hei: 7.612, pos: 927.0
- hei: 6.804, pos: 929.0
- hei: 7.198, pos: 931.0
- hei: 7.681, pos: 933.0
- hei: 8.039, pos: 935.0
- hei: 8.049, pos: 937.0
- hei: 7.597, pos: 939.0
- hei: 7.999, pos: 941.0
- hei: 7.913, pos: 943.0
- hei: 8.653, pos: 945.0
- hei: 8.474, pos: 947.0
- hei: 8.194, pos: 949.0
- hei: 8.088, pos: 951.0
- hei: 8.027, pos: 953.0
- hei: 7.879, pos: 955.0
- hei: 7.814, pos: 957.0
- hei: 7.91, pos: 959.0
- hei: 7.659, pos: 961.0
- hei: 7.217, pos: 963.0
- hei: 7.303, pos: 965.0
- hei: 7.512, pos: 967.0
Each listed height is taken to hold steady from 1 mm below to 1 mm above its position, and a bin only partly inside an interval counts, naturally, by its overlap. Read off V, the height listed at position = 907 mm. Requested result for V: 6.099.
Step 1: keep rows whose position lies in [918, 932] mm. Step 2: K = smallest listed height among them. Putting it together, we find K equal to 6.447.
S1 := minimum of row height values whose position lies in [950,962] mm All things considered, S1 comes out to 7.659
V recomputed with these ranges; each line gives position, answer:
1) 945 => 8.653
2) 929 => 6.804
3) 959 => 7.91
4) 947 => 8.474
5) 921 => 6.694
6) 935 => 8.039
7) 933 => 7.681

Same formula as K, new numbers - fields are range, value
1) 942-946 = 7.913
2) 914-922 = 6.341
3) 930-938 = 7.198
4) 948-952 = 8.088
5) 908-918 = 6.195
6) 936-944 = 7.597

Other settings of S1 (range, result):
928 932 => 6.804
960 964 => 7.217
